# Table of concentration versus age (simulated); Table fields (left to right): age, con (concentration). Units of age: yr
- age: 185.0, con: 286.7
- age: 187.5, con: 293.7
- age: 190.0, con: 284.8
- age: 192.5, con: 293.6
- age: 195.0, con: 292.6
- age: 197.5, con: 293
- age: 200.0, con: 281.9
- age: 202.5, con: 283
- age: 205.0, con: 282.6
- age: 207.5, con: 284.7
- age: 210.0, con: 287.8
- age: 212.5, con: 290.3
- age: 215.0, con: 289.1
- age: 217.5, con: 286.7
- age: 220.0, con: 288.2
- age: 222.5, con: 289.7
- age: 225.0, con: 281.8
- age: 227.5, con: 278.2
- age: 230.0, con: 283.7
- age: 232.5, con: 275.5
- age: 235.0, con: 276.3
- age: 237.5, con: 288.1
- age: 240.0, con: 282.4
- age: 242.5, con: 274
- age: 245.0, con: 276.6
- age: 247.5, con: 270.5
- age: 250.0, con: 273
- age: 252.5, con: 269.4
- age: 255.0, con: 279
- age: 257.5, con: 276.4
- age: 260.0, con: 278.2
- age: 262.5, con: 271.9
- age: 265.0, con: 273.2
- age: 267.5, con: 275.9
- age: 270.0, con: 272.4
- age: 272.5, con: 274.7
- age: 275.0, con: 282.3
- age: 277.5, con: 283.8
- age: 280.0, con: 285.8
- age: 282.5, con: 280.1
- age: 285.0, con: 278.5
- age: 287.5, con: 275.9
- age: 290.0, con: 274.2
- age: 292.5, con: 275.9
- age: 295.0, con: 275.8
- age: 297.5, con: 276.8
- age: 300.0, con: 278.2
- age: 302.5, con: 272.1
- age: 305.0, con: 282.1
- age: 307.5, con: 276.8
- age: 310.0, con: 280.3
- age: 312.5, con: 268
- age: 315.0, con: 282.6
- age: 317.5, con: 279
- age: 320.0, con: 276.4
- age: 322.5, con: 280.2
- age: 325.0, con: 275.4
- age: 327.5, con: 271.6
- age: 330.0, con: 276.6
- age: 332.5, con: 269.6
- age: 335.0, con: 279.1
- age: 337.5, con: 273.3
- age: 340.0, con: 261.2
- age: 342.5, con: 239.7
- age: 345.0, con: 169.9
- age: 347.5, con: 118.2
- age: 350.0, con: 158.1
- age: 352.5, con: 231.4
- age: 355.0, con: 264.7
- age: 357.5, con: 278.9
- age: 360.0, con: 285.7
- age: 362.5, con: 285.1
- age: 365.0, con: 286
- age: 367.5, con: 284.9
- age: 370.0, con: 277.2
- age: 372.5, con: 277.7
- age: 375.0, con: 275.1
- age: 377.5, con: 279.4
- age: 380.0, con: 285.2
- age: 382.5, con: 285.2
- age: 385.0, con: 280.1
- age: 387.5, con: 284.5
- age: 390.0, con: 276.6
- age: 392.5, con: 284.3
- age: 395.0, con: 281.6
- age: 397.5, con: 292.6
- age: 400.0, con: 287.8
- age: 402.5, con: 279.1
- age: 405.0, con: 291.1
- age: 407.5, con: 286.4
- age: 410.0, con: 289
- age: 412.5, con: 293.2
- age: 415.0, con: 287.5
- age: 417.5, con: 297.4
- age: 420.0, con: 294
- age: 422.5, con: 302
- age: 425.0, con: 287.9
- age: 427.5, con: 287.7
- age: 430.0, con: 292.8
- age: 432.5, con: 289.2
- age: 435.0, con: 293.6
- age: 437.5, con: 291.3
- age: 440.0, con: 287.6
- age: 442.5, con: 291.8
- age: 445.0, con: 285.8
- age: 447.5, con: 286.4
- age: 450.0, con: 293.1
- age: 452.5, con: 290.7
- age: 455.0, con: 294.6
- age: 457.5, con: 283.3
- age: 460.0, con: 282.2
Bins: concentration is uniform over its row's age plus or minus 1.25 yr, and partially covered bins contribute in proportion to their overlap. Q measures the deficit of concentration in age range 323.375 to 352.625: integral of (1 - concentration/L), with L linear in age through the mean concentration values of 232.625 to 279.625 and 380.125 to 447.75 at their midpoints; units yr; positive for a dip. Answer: 4.8 yr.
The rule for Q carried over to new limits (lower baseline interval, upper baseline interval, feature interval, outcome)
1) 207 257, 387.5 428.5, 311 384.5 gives 6.30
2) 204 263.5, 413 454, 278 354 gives 6.37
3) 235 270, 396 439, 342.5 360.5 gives 4.48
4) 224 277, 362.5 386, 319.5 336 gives 0.25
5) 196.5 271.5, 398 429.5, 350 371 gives 1.47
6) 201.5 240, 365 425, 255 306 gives 1.36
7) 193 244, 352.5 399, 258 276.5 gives 0.49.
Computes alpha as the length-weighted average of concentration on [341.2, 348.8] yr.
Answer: 176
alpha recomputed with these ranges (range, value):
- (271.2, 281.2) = 282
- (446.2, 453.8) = 290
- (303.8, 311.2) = 280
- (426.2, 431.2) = 290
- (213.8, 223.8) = 288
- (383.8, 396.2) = 281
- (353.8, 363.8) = 279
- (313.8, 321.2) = 279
